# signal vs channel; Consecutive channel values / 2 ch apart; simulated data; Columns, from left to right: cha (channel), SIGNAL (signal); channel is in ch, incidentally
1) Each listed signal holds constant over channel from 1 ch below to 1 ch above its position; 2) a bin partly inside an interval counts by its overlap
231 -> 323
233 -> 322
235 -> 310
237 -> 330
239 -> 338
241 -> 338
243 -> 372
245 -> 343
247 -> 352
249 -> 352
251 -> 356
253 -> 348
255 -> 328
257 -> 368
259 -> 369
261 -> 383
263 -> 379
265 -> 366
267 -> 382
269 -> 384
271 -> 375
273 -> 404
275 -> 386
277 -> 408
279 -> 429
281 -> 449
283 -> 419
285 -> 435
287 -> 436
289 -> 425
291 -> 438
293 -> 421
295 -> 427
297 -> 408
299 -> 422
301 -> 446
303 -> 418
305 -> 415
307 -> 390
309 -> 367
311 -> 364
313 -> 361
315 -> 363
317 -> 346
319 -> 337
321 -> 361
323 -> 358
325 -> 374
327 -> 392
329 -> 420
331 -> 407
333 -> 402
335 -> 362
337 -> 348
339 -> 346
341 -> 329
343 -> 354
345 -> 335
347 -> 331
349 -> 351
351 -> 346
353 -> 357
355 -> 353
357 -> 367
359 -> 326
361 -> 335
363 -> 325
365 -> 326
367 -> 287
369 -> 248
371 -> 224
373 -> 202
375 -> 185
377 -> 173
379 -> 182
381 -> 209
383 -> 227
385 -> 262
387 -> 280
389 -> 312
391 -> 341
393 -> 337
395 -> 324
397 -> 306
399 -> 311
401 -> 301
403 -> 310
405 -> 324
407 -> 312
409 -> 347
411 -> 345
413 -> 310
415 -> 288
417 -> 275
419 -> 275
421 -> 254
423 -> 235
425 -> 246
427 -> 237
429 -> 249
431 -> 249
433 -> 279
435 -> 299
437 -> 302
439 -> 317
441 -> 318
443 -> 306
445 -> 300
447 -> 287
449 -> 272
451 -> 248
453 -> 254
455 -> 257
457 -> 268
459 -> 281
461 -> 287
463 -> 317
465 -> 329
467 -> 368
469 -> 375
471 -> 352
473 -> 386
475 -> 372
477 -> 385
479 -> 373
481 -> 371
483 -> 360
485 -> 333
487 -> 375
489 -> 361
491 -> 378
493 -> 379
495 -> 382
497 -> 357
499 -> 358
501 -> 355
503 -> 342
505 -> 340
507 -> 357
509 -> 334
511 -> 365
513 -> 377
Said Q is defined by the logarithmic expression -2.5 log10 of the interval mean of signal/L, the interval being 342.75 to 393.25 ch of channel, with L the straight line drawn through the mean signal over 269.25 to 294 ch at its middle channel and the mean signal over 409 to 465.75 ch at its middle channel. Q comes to 0.185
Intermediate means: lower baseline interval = 418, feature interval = 290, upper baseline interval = 283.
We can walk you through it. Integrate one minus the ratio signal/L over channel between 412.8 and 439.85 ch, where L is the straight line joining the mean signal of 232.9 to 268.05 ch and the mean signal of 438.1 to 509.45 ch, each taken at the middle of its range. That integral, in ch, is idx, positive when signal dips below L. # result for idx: 5.4 ch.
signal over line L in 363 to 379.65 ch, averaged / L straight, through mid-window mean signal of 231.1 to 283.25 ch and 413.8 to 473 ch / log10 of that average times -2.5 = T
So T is 0.33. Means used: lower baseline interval 367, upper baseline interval 289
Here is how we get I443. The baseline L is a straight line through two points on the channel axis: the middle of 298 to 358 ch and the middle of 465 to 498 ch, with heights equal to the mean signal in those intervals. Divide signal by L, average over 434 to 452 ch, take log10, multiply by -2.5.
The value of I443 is 0.24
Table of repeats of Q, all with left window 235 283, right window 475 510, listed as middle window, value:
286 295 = -0.163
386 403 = 0.166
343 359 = 0.060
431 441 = 0.223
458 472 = 0.103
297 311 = -0.104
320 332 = -0.049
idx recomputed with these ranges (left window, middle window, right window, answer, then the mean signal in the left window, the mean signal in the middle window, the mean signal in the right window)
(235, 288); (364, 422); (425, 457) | 4.60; 377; 279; 277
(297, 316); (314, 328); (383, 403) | 0.66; 395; 362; 304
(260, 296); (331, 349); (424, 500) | 1.17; 408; 354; 320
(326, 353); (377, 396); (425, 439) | 2.75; 363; 270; 271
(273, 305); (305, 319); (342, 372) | 0.84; 424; 367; 324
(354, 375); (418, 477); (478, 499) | 8.25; 294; 295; 366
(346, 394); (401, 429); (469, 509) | 2.41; 287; 288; 364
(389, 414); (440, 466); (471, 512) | 4.43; 322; 286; 363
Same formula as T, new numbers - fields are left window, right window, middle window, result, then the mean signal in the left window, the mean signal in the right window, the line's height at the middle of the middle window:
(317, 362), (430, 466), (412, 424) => 0.13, 358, 287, 307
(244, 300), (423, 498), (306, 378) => 0.10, 393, 318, 365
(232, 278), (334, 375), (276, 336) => -0.18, 361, 319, 339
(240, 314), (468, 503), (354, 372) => 0.22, 391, 367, 381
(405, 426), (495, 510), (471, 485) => -0.11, 290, 351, 334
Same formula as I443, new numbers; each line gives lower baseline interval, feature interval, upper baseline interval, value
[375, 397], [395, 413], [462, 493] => -0.13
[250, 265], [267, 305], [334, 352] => -0.17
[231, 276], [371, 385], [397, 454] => 0.45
